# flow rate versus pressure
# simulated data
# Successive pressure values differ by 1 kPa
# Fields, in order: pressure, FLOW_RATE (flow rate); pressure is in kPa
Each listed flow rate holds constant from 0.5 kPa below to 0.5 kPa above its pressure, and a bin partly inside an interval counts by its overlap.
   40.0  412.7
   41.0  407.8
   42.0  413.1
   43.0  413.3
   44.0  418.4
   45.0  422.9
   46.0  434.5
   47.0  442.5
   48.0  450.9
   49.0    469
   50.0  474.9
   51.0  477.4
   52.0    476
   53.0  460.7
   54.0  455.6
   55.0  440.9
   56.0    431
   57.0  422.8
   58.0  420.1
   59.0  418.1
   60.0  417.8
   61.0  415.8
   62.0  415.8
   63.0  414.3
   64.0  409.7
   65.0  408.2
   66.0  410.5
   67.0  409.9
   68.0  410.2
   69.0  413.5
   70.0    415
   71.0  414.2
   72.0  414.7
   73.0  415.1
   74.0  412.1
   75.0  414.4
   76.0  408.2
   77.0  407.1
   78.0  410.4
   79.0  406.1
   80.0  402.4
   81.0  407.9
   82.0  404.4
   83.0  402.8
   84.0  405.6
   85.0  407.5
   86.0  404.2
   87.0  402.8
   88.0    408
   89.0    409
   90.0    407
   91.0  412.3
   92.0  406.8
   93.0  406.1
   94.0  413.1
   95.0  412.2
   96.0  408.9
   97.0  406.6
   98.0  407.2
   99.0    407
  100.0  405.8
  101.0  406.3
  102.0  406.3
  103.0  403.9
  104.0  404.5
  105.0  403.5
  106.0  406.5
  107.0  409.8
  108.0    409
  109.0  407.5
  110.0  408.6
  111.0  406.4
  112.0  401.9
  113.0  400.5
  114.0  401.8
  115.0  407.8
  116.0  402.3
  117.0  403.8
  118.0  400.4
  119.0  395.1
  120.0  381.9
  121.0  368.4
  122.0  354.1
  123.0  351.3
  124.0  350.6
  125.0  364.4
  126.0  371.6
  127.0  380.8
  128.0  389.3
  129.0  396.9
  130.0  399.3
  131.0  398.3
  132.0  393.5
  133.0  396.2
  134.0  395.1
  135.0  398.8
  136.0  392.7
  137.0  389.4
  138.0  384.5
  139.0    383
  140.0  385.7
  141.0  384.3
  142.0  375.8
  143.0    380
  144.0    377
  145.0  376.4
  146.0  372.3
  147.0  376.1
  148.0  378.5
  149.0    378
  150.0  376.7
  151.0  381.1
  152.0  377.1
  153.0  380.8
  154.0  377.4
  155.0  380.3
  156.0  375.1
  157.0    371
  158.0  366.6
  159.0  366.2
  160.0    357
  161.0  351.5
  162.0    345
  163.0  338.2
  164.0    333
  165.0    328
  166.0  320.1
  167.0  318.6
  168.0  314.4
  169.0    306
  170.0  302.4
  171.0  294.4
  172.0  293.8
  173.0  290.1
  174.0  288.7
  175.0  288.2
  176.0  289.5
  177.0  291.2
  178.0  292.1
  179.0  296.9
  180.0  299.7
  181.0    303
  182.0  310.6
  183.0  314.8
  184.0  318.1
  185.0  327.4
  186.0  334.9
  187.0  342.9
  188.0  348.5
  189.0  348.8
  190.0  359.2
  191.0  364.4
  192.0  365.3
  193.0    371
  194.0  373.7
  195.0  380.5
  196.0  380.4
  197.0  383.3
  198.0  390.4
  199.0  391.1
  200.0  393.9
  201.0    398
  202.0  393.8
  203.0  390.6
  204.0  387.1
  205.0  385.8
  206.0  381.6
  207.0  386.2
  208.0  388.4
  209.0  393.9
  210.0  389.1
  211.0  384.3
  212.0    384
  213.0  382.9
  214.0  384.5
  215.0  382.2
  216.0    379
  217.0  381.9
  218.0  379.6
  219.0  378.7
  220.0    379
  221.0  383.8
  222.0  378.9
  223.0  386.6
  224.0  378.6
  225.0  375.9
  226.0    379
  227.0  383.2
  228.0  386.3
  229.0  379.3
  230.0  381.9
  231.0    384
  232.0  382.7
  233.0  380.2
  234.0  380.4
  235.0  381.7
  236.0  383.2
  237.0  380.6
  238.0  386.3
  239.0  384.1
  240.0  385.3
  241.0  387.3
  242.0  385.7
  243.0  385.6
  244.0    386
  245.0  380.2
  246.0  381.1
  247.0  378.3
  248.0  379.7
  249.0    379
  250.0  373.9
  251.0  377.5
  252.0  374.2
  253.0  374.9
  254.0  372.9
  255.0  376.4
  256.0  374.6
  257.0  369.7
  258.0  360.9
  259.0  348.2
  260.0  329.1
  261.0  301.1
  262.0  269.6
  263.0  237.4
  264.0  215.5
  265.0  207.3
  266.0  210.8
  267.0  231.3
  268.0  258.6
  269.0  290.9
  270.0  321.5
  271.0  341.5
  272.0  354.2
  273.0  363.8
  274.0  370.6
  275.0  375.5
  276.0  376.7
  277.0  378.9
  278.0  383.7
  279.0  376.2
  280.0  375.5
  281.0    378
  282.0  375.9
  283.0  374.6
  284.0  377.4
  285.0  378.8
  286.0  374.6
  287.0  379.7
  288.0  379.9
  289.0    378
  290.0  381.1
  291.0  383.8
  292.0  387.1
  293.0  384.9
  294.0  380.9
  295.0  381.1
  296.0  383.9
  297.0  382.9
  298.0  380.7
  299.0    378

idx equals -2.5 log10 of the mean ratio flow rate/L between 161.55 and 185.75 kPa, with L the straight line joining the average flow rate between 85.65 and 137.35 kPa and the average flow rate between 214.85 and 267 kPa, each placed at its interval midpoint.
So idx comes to 0.23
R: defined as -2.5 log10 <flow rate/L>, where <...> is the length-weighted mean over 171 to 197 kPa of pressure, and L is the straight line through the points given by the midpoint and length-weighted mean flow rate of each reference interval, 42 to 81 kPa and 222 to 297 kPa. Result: 0.18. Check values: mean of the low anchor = 425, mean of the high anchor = 361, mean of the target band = 327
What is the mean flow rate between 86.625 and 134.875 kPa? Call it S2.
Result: 398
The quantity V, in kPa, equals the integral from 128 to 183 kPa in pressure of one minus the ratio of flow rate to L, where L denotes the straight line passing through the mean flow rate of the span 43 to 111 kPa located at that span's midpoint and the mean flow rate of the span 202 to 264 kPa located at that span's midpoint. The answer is 6.0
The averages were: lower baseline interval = 417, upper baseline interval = 373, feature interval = 352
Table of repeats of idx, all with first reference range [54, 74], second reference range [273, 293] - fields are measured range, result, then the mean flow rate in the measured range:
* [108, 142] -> 0.05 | 389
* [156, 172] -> 0.19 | 334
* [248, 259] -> 0.03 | 373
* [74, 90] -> 0.02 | 407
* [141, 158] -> 0.07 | 377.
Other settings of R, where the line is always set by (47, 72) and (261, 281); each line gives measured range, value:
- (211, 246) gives -0.14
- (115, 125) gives 0.05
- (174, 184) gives 0.22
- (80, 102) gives 0.02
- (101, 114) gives 0.00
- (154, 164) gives 0.05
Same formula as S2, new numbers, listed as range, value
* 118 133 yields 380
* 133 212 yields 357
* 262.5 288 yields 333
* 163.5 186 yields 306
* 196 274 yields 364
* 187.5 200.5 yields 373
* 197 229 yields 385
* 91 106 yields 407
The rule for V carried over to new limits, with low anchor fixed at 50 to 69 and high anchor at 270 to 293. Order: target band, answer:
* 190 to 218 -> 0.7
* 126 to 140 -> 0.7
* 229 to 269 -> 3.5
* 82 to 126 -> 2.0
